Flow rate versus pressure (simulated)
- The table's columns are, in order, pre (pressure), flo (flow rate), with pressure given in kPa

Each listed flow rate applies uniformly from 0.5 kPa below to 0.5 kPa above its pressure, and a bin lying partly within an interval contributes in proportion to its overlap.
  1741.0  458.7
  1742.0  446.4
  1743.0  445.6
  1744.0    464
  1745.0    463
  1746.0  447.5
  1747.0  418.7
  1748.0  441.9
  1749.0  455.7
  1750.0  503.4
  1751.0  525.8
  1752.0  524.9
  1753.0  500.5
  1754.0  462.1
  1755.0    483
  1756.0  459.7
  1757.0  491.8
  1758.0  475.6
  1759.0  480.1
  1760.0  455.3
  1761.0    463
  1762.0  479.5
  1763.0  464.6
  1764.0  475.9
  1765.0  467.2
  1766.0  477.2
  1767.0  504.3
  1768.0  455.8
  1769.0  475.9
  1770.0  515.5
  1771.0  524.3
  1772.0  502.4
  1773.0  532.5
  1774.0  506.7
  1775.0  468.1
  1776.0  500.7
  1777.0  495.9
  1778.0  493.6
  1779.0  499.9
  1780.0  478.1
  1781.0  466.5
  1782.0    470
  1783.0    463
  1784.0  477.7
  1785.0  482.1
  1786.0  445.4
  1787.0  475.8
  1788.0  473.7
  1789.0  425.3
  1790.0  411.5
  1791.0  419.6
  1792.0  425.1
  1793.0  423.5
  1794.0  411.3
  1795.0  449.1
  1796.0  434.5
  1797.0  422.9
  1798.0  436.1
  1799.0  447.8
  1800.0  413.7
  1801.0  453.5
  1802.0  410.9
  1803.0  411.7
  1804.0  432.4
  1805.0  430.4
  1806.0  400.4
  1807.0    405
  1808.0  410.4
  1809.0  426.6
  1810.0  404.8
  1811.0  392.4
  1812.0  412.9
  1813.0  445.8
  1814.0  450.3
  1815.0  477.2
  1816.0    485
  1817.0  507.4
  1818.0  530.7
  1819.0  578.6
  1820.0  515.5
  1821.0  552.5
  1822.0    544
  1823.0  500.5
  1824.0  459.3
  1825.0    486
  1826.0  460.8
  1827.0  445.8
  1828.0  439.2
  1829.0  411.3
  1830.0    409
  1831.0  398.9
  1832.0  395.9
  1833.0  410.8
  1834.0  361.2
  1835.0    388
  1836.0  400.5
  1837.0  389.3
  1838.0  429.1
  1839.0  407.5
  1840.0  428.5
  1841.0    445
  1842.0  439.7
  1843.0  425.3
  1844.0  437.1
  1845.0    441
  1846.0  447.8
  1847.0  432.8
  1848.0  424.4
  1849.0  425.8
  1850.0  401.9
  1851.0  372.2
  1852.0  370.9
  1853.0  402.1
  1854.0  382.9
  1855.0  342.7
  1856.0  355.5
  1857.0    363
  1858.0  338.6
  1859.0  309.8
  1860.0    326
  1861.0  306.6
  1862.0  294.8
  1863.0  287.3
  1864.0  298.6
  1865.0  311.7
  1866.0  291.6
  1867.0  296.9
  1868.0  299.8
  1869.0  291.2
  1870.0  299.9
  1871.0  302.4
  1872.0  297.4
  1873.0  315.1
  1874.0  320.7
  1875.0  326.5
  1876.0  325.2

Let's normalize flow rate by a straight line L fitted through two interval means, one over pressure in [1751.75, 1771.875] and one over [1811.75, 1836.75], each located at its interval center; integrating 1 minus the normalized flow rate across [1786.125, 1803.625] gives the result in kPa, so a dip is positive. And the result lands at 1.4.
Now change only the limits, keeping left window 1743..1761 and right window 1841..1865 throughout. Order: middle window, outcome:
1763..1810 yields -1.8 kPa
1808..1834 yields -3.4 kPa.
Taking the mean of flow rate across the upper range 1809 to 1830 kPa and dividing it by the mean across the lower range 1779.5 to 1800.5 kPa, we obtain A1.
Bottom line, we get 1.1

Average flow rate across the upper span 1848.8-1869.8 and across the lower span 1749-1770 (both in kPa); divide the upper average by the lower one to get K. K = 0.70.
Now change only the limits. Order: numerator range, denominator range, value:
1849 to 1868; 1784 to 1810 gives 0.78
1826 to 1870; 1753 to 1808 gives 0.82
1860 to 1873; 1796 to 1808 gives 0.71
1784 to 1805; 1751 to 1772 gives 0.90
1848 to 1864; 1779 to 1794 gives 0.78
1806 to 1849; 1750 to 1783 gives 0.91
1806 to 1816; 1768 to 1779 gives 0.85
